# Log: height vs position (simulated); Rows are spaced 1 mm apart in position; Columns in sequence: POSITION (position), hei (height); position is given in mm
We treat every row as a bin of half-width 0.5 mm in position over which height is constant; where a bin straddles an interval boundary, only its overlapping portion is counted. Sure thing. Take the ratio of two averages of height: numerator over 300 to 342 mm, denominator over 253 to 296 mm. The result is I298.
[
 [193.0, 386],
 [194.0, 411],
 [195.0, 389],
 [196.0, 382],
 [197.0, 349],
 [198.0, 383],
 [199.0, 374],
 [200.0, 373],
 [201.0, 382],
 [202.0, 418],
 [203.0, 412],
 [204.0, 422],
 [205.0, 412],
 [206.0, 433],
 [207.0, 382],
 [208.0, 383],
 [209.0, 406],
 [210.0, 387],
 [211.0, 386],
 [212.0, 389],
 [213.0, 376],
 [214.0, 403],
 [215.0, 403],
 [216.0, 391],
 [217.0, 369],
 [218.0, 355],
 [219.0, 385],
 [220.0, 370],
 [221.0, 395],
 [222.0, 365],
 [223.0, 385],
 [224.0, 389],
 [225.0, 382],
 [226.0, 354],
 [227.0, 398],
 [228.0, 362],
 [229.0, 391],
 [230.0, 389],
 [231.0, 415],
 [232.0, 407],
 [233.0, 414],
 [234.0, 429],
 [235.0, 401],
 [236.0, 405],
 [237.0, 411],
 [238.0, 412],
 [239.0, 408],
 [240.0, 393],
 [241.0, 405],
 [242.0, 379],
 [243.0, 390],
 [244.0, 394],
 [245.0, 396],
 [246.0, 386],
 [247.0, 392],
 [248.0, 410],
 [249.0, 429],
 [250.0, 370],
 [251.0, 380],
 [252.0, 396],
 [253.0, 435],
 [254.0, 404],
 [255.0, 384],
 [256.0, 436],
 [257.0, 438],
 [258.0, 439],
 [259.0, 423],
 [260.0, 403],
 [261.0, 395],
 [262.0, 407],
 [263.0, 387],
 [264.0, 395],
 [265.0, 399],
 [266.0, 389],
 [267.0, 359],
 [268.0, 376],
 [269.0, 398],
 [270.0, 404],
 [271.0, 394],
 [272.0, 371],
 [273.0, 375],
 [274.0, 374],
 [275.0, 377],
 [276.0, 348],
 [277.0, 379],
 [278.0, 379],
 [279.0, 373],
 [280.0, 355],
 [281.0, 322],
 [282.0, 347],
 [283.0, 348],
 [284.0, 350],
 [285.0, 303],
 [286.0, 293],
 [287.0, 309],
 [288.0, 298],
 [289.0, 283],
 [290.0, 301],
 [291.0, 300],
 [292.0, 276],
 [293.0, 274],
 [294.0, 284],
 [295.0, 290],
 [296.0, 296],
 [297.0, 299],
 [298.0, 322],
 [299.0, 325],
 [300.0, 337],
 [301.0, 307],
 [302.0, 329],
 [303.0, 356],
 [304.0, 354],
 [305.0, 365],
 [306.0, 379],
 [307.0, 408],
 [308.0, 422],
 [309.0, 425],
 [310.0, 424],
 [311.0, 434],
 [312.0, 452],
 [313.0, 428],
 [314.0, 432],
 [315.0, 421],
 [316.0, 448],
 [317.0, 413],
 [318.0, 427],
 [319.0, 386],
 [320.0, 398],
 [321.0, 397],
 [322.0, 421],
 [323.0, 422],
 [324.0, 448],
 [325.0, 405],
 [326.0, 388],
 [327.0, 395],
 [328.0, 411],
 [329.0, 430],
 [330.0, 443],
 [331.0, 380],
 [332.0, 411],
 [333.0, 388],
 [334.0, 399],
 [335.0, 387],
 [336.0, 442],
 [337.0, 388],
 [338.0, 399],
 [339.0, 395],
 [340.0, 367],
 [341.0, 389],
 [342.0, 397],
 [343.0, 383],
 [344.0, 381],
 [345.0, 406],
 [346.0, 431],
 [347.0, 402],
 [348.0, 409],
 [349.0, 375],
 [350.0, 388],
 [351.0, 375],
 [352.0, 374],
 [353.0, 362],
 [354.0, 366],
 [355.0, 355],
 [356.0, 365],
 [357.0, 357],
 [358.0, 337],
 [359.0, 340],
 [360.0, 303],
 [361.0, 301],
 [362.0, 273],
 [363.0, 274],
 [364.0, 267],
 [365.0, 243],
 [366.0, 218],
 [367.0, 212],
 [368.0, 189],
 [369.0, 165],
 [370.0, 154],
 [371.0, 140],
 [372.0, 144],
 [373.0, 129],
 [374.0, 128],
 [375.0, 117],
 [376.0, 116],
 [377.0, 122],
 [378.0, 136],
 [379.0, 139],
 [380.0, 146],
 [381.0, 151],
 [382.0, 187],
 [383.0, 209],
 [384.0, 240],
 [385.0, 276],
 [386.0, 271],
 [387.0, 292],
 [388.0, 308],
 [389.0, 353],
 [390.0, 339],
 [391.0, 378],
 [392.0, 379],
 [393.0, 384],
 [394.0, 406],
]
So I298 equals 1.11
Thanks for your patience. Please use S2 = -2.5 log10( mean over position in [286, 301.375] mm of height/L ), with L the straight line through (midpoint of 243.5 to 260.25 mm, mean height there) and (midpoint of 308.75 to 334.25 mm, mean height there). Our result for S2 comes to 0.35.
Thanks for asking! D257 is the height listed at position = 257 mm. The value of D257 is 438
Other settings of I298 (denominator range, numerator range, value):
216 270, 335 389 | 0.72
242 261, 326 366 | 0.91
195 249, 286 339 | 0.96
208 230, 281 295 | 0.80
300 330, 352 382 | 0.56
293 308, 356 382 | 0.62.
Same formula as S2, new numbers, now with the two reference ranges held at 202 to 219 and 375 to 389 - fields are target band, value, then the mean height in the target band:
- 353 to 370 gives -0.25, 284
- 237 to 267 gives -0.16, 402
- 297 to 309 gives -0.22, 356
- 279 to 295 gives -0.01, 311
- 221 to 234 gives -0.04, 389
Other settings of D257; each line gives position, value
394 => 406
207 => 382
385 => 276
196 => 382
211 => 386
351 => 375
